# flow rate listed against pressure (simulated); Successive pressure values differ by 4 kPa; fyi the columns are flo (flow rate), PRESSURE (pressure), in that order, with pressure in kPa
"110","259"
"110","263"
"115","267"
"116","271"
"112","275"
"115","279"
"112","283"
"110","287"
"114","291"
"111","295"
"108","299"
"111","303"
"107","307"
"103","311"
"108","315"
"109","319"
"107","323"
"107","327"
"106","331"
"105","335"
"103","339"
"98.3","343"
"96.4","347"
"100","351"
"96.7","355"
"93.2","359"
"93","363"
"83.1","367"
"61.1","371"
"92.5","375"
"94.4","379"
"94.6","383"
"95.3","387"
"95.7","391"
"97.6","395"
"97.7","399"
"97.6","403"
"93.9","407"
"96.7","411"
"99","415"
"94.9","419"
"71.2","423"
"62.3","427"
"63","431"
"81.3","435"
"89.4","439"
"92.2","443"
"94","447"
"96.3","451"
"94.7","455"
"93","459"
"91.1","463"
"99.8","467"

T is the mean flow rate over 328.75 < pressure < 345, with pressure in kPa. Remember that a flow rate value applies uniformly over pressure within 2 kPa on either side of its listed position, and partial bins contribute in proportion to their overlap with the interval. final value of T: 103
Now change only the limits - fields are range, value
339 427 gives 92.1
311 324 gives 107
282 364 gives 105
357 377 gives 84.6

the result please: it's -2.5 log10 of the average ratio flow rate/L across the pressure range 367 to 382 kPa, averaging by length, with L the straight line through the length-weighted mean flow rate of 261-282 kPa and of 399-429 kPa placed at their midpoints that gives 0.14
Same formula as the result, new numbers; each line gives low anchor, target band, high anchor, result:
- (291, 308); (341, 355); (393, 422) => 0.060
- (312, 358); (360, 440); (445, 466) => 0.123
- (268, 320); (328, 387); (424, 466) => 0.065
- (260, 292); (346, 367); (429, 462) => 0.072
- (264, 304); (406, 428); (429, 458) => 0.056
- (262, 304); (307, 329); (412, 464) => -0.004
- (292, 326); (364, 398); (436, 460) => 0.120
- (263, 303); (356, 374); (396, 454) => 0.173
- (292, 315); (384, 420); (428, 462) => -0.032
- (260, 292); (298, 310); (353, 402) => -0.013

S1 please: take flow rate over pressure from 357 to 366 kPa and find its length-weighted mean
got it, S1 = 92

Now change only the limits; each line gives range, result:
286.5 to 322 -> 109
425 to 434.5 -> 65.6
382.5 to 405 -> 96.5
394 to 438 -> 86.6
